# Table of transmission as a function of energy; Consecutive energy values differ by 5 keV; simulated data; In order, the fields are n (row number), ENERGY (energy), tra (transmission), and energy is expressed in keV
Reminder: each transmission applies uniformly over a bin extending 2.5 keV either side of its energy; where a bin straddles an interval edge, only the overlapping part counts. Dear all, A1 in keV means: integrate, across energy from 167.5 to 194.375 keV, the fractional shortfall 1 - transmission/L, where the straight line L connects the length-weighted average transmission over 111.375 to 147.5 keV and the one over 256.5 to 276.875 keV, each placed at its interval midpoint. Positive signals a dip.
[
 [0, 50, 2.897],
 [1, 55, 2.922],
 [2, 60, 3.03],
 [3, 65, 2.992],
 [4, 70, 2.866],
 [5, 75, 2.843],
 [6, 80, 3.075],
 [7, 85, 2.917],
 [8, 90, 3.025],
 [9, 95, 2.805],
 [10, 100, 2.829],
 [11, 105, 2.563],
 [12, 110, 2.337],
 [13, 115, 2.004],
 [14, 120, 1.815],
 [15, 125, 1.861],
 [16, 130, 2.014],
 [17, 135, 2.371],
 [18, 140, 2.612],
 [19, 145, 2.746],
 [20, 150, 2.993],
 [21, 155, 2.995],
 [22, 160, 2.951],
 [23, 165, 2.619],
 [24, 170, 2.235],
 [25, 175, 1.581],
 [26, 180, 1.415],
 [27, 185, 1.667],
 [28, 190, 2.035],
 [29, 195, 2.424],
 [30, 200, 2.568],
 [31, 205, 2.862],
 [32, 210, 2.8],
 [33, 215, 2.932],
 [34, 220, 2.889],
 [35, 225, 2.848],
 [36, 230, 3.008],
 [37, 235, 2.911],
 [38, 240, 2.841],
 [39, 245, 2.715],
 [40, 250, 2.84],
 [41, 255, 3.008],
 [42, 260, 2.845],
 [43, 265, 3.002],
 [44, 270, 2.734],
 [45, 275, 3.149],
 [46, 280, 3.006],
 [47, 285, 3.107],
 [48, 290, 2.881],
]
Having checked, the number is 7.0 keV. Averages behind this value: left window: 2.21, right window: 2.93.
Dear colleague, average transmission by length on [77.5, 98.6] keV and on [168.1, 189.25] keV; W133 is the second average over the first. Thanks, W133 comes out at 0.59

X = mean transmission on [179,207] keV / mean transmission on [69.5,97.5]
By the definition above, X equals 0.75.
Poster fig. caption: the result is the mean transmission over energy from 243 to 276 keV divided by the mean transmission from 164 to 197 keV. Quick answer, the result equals 1.47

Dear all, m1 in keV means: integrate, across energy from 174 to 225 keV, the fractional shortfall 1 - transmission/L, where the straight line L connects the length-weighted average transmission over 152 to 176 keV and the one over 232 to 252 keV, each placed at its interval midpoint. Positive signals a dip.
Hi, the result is 6.1 keV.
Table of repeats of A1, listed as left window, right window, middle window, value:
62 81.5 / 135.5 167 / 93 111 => 1.4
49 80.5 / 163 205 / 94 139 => 5.3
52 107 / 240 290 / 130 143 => 2.2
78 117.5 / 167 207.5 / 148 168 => -5.0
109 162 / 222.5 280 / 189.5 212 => 1.0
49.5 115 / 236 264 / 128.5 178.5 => 6.0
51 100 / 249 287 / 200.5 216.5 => 0.7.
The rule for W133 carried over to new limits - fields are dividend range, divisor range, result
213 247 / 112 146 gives 1.32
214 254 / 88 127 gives 1.20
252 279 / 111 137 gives 1.46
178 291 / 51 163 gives 1.02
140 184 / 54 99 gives 0.83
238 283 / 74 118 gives 1.08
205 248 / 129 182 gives 1.18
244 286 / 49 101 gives 1.00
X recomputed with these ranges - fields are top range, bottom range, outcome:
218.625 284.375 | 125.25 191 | 1.26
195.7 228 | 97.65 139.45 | 1.25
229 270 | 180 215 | 1.22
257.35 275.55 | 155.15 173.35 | 1.12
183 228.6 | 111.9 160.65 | 1.07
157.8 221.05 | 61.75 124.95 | 0.90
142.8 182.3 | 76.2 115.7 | 0.90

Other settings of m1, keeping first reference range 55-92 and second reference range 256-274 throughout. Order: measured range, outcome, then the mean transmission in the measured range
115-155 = 7.83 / 2.36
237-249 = 0.47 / 2.79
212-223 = 0.04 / 2.9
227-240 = -0.11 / 2.93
